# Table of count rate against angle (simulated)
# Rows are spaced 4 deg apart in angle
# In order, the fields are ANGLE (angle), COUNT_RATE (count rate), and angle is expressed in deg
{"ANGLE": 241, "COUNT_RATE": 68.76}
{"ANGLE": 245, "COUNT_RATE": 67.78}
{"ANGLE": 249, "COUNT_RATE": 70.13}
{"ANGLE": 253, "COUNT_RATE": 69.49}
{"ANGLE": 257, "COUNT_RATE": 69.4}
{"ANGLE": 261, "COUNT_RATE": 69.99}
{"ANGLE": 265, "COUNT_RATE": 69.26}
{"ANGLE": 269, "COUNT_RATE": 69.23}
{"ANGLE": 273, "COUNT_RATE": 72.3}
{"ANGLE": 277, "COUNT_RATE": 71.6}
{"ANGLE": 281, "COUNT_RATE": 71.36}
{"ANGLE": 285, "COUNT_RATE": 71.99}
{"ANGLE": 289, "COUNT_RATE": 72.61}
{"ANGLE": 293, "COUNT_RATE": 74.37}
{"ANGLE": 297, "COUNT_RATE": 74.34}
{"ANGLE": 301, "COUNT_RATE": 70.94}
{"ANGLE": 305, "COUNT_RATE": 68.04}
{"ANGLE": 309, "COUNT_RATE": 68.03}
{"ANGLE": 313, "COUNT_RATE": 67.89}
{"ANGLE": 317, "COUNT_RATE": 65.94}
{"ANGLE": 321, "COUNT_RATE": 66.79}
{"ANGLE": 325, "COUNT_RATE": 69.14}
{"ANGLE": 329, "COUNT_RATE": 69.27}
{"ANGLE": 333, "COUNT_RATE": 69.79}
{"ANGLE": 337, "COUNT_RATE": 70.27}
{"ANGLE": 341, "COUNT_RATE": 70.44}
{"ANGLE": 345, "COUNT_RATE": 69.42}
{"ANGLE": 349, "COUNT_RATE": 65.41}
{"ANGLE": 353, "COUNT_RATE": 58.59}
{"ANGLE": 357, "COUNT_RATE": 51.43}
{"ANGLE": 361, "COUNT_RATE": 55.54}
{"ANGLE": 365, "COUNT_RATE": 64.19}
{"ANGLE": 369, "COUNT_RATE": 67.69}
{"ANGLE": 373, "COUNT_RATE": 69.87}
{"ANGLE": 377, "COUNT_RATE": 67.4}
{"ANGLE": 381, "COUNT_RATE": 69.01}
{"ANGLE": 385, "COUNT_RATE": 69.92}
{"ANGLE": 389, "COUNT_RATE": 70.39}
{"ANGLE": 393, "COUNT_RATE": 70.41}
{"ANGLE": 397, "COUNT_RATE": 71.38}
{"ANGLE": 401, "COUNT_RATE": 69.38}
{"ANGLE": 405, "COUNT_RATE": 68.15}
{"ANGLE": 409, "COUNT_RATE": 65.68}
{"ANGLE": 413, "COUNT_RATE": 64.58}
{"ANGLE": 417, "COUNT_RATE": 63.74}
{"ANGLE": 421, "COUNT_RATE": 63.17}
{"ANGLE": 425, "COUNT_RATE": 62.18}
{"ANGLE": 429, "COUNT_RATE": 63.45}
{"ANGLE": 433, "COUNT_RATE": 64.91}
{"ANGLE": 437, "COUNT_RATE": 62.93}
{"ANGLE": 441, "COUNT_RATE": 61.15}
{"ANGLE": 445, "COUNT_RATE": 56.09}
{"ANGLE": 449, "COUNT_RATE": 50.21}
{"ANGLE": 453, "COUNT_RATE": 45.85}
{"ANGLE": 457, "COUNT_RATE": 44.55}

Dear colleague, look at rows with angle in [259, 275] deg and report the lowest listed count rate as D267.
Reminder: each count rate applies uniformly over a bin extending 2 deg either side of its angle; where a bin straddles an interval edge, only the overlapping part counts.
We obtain 69.23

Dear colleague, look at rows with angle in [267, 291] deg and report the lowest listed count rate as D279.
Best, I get 69.23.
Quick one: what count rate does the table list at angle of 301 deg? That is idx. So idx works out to 70.94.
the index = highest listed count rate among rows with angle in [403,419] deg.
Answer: 68.15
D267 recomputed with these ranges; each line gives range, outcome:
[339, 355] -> 58.59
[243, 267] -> 67.78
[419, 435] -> 62.18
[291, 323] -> 65.94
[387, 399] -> 70.39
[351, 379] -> 51.43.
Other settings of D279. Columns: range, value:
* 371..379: 67.4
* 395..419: 63.74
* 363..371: 64.19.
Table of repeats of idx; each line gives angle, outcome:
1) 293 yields 74.37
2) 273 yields 72.3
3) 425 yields 62.18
